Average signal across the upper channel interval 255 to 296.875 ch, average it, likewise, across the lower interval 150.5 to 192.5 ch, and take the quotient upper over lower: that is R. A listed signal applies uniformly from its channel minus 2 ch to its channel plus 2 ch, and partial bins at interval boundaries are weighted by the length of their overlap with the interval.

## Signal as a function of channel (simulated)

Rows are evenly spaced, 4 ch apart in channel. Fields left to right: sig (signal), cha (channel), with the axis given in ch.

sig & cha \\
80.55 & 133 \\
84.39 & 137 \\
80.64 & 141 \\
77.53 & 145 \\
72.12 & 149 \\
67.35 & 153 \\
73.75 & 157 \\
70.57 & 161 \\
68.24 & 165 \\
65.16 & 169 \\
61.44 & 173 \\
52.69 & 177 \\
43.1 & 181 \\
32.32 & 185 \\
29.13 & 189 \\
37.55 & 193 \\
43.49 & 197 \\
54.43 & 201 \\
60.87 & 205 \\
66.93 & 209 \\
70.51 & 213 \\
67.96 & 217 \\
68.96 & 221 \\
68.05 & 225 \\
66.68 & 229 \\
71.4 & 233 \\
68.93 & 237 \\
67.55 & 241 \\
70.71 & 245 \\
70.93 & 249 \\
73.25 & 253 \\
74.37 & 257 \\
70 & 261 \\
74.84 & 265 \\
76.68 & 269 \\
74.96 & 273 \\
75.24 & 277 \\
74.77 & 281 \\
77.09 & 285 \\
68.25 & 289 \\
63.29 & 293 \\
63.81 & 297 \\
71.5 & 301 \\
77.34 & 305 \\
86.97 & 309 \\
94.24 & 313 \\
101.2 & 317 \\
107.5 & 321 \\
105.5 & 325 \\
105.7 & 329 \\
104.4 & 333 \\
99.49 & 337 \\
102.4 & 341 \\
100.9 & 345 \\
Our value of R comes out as 1.3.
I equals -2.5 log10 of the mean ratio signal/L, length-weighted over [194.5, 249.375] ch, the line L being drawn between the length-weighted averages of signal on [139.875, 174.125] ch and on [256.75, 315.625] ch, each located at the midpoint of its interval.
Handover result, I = 0.12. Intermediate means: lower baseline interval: 70.7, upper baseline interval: 75.2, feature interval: 65.1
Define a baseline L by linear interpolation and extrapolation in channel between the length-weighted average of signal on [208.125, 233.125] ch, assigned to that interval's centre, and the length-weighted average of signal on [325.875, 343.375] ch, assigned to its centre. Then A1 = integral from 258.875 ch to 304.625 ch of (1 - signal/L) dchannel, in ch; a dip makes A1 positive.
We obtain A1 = 7.76 ch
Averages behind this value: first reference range 68.5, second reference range 103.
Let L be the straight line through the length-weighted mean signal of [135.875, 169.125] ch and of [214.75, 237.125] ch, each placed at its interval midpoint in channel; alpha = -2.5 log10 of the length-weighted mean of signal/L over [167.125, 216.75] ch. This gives 0.33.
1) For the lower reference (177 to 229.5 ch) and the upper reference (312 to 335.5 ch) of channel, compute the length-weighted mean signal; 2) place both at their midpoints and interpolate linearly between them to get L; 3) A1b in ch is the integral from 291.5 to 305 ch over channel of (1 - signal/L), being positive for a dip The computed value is 3.65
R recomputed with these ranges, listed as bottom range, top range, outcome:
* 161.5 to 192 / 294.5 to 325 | 1.71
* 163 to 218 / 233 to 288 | 1.36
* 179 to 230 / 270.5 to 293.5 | 1.34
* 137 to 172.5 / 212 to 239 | 0.95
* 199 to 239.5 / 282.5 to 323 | 1.22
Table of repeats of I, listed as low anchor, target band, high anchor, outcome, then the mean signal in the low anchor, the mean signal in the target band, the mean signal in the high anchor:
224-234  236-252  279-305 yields -0.01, 68.5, 69.8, 70.4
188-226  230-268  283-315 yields -0.09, 57.2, 71.3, 75.3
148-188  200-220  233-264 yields 0.01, 59.6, 64.9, 71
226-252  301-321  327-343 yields 0.06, 69.5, 89.8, 103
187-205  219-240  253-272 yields -0.17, 43.3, 68.7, 73.9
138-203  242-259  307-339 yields 0.12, 58.5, 72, 101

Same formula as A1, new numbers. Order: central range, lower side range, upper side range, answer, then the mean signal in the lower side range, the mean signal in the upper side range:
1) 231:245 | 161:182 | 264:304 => -0.5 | 60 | 72.1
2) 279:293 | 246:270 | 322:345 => 2.1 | 73.1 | 103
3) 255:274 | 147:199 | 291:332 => 0.7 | 55.1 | 88.1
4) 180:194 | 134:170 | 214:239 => 7.2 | 73.7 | 68.7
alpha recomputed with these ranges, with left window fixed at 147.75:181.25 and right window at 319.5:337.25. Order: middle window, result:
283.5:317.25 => 0.265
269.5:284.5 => 0.220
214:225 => 0.143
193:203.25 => 0.478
